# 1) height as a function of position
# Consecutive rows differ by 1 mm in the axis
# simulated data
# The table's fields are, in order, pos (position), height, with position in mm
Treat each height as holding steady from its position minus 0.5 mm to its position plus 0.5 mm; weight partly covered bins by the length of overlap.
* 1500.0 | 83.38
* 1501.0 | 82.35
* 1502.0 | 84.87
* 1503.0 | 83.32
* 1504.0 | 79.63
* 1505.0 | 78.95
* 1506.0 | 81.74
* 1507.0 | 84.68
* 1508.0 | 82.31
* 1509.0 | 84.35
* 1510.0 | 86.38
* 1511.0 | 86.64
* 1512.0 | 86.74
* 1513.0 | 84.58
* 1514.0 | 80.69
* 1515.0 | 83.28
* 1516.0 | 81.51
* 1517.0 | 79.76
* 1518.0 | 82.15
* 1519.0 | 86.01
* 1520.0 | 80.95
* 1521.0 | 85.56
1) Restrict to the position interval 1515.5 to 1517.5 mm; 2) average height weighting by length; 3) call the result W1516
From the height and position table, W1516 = 80.6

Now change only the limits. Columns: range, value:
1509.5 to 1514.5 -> 85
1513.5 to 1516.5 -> 81.8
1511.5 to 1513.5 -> 85.7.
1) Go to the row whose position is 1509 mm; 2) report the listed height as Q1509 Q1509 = 84.35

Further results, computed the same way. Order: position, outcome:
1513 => 84.58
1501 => 82.35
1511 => 86.64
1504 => 79.63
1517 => 79.76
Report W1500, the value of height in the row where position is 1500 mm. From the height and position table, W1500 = 83.38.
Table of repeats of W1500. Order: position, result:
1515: 83.28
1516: 81.51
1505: 78.95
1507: 84.68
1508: 82.31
